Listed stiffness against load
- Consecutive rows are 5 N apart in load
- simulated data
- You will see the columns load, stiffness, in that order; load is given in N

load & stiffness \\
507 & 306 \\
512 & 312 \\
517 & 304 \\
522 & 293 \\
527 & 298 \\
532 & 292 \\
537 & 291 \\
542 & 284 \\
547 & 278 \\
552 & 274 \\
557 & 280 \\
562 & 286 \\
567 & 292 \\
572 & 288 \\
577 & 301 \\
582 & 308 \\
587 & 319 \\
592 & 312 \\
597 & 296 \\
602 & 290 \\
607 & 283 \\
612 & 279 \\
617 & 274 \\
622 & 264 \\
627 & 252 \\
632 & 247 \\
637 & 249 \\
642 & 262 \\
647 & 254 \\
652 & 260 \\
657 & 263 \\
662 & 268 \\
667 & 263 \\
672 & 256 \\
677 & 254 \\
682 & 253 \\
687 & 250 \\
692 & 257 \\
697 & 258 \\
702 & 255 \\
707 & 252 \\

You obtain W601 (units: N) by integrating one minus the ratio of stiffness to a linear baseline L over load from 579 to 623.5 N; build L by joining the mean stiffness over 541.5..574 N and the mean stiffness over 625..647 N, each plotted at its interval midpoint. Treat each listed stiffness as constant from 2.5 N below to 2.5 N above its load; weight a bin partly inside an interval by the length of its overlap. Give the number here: -4.36 N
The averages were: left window 283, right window 253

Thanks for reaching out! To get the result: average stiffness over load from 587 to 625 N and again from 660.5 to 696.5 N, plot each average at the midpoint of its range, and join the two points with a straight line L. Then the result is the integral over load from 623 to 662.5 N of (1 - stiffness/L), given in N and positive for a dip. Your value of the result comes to 2.2 N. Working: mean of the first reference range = 287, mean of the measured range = 257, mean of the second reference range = 257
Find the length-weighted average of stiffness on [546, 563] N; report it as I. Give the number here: 279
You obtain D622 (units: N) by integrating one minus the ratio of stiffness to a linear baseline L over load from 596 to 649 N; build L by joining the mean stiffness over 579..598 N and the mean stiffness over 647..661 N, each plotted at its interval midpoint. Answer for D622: 3.2 N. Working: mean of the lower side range 310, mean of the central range 268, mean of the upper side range 261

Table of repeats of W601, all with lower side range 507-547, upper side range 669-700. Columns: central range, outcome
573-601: -2.5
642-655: 0.3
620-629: 0.4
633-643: 0.5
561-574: -0.2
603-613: -0.3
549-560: 0.4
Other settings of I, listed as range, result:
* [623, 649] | 253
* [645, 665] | 261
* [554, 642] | 283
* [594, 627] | 279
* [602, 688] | 262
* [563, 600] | 301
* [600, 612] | 285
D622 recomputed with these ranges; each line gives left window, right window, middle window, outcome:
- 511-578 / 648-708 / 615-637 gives 1.0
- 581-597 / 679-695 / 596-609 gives 0.6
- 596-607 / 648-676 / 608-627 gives 0.8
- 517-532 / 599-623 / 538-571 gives 0.8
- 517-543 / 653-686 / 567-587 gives -1.3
